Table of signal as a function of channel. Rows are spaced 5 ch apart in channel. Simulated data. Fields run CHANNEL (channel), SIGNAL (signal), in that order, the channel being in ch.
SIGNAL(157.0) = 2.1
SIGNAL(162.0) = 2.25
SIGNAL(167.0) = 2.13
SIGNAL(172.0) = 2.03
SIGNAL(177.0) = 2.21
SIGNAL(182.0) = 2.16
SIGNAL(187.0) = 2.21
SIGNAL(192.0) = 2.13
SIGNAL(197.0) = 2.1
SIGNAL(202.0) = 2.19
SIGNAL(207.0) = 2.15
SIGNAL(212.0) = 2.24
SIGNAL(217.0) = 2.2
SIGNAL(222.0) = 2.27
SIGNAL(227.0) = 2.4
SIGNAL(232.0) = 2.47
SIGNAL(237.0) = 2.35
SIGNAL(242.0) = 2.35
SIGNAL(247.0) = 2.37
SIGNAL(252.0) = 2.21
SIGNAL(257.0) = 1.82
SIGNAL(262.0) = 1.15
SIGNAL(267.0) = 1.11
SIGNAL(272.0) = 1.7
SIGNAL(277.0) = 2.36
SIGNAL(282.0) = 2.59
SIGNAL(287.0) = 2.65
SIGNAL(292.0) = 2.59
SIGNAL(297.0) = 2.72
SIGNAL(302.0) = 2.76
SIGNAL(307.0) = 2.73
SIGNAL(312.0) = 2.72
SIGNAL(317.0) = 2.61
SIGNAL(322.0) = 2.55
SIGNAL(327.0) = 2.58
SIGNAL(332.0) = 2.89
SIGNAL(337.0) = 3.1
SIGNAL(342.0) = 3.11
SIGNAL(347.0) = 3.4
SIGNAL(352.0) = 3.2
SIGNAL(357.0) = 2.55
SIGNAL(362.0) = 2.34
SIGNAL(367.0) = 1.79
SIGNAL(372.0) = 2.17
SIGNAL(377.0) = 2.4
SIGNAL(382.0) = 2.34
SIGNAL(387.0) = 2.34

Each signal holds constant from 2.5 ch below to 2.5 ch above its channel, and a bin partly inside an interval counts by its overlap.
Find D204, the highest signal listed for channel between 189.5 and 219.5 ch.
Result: 2.24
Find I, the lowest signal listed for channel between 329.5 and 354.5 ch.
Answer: 2.89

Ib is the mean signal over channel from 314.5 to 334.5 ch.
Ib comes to 2.66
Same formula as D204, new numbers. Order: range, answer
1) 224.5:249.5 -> 2.47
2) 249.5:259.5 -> 2.21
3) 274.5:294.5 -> 2.65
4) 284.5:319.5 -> 2.76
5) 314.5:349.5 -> 3.4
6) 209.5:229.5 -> 2.4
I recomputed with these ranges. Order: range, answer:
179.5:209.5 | 2.1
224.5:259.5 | 1.82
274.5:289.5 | 2.36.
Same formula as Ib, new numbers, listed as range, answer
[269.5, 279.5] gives 2.03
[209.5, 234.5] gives 2.32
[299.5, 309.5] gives 2.75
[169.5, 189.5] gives 2.15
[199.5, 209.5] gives 2.17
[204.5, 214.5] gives 2.2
